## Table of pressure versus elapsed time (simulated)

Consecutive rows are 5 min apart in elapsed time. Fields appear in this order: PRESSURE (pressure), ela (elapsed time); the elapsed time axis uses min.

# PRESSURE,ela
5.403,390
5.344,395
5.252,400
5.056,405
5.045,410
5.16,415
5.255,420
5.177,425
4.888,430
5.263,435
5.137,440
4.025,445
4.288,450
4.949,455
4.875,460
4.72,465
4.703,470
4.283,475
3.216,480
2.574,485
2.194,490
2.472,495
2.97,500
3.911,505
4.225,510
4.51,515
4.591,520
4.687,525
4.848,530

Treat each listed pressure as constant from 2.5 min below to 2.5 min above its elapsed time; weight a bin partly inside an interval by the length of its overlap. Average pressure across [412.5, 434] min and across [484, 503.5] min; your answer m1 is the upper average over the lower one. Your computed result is 0.51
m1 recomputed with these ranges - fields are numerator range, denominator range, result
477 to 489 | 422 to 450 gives 0.59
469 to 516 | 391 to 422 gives 0.66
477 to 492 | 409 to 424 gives 0.53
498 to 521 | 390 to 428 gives 0.78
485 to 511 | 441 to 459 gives 0.67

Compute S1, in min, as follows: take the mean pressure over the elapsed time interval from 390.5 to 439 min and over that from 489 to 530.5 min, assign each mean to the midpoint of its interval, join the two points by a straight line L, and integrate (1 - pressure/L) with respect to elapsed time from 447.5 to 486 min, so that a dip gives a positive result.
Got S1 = 1.6 min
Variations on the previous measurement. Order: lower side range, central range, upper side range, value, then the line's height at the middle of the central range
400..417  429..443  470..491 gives -2.1 min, 4.43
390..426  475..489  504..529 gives 4.8 min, 4.68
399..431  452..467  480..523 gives -2.0 min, 4.25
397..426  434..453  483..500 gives -2.5 min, 4.09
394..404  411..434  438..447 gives -1.1 min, 4.89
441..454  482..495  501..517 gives 5.4 min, 4.18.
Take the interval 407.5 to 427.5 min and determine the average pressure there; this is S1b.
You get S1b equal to 5.16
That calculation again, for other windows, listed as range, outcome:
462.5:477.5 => 4.57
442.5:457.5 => 4.42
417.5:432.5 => 5.11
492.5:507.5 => 3.12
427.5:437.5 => 5.08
